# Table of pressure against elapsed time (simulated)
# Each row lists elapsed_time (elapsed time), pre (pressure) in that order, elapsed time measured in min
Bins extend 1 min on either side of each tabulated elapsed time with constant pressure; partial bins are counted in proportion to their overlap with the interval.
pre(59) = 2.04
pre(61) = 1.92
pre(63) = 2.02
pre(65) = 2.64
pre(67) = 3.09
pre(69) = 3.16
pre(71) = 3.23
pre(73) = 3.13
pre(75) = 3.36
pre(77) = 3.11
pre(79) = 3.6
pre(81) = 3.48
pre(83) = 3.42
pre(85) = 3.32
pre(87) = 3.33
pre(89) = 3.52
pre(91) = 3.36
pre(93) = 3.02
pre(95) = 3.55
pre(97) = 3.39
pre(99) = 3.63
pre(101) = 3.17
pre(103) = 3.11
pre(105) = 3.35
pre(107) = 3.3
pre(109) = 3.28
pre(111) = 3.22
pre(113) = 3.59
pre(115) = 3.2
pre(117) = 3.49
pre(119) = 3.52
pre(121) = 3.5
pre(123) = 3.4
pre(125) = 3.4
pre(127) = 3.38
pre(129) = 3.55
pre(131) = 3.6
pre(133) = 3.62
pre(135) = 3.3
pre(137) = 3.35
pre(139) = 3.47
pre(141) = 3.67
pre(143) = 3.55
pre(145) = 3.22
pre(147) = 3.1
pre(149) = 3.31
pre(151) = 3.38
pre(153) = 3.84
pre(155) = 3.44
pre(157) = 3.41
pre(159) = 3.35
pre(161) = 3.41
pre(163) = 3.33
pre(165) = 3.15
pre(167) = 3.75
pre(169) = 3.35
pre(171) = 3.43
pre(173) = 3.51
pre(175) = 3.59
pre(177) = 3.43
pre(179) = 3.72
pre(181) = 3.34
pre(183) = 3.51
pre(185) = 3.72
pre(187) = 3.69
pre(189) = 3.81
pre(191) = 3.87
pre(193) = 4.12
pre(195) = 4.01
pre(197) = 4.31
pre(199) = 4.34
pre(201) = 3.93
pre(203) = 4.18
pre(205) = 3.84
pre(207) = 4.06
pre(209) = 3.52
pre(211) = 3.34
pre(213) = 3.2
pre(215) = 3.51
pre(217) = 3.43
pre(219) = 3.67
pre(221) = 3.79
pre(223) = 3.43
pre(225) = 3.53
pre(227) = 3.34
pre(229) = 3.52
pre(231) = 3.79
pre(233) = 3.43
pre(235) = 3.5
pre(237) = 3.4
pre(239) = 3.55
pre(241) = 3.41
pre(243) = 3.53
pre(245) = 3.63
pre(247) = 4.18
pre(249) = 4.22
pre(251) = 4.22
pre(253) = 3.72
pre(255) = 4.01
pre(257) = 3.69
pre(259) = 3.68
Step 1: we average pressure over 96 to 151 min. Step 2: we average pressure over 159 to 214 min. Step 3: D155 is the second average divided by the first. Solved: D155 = 1.08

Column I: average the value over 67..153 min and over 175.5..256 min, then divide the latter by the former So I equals 1.10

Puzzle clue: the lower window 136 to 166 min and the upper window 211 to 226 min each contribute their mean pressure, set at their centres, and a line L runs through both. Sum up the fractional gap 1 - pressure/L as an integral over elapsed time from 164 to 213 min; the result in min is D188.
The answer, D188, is -3.8 min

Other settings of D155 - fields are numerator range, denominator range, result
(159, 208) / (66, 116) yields 1.12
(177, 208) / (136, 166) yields 1.14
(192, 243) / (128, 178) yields 1.07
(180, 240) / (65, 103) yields 1.12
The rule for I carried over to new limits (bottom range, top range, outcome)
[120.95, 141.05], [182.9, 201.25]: 1.14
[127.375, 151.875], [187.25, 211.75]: 1.15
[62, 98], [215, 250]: 1.12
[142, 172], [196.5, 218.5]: 1.11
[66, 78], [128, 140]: 1.09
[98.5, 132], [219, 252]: 1.08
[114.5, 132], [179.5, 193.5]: 1.07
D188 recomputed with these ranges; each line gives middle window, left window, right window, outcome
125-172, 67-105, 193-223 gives 1.7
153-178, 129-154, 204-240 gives 0.3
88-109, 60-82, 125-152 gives -1.2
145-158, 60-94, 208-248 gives -0.3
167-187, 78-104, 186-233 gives 0.6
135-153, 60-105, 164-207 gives 0.6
